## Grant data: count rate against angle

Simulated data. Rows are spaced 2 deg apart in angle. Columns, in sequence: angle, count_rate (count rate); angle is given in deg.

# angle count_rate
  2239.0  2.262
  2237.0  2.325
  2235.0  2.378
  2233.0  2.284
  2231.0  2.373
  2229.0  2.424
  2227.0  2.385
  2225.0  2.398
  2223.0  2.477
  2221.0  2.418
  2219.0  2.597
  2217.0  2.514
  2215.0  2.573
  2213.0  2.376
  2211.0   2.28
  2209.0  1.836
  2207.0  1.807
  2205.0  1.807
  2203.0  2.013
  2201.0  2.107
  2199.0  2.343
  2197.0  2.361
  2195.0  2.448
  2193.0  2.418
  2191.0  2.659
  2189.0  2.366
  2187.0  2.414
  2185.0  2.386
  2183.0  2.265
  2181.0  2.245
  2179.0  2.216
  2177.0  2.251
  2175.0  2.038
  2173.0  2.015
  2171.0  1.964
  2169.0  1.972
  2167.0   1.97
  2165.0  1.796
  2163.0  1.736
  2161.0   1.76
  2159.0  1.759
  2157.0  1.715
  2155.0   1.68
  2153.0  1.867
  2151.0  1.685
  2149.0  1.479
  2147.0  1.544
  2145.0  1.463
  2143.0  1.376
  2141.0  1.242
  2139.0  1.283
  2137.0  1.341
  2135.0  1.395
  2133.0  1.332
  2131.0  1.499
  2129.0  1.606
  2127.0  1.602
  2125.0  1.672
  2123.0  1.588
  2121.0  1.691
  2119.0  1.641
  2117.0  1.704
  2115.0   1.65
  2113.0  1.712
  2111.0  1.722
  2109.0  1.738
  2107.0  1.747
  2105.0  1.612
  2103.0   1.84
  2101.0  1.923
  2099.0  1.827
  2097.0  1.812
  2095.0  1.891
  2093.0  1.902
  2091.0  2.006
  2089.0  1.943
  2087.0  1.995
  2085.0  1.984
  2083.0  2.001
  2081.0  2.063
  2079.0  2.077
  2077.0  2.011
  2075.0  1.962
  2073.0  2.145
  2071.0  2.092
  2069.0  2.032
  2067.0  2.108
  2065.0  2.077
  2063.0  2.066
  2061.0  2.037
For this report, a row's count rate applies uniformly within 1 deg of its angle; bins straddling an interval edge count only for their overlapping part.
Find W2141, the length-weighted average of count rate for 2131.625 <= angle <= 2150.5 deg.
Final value 1.39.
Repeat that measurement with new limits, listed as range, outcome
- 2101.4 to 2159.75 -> 1.6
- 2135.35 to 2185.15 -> 1.79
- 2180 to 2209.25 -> 2.24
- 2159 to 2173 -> 1.87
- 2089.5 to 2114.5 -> 1.81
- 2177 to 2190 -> 2.31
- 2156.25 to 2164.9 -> 1.75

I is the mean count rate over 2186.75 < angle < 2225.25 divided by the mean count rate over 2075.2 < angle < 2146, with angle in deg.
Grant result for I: 1.35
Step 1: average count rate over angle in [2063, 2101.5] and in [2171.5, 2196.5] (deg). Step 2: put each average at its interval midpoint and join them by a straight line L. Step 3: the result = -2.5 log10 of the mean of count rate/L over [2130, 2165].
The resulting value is 0.38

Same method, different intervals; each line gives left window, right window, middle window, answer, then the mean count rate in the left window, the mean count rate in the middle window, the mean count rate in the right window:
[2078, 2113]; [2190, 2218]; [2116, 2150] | 0.318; 1.88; 1.5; 2.25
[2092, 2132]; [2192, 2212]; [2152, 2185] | 0.012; 1.72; 1.97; 2.14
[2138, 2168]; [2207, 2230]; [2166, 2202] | -0.140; 1.62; 2.25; 2.36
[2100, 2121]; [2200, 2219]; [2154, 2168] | 0.105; 1.73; 1.77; 2.17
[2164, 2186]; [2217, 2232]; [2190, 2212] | 0.042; 2.1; 2.19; 2.44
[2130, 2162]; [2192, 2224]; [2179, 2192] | -0.185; 1.53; 2.38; 2.27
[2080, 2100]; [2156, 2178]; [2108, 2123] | 0.147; 1.94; 1.69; 1.91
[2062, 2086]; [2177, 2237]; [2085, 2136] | 0.223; 2.05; 1.73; 2.32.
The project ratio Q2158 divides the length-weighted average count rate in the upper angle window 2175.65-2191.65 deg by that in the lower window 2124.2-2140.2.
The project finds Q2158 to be 1.6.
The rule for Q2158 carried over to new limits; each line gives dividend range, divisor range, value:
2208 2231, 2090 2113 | 1.32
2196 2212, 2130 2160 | 1.37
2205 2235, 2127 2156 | 1.56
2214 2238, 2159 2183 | 1.22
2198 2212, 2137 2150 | 1.46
